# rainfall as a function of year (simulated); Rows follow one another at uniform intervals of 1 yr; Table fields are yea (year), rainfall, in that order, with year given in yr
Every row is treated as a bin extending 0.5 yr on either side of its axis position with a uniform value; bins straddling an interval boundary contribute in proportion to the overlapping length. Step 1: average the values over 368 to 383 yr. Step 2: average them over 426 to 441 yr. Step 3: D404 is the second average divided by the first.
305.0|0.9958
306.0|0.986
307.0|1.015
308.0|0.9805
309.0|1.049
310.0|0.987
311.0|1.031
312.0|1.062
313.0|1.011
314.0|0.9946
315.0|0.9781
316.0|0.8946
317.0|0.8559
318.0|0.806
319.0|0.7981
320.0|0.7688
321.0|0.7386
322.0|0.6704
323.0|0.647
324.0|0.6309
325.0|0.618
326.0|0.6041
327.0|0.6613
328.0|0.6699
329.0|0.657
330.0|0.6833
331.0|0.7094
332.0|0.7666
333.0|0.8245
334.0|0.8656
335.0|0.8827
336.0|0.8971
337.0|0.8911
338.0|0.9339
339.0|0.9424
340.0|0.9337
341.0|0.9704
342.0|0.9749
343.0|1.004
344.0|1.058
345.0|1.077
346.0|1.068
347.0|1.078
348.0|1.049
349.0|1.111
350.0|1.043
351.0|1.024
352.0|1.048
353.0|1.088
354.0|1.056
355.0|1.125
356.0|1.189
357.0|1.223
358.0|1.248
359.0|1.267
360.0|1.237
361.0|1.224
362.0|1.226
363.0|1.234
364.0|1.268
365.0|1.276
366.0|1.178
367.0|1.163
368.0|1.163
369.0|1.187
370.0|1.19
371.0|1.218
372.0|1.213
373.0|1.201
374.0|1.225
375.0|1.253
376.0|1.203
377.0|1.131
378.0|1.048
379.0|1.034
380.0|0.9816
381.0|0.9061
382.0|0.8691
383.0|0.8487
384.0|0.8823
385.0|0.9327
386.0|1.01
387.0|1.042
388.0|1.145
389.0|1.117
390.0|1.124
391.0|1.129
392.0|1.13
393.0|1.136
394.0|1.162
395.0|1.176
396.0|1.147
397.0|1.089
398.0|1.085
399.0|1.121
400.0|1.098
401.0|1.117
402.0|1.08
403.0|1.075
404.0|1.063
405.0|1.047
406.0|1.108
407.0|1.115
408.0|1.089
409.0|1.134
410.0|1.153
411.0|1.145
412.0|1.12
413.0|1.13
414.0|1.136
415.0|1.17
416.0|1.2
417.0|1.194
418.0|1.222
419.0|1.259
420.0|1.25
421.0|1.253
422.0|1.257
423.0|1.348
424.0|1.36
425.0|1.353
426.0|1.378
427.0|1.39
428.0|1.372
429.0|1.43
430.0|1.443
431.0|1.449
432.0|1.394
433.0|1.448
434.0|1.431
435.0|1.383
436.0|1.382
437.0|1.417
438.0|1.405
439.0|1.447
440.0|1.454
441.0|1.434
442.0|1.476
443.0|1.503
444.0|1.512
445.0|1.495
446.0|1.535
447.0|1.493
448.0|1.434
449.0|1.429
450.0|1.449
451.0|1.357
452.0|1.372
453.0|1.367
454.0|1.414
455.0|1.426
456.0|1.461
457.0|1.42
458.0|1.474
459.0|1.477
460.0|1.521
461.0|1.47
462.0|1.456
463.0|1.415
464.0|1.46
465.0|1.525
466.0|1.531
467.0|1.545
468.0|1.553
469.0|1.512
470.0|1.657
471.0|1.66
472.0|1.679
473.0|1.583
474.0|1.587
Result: 1.28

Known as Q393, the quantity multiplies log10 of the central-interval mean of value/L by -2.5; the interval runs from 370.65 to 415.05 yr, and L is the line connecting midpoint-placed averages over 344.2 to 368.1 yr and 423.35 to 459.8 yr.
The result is 0.16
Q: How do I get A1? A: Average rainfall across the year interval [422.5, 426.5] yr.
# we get 1.36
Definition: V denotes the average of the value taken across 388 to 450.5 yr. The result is 1.27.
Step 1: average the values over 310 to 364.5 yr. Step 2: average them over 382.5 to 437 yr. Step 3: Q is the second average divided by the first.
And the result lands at 1.3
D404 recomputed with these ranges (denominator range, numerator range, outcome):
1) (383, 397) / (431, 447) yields 1.34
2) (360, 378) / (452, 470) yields 1.22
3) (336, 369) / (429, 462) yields 1.31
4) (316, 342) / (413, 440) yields 1.71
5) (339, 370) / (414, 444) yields 1.21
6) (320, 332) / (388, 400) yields 1.68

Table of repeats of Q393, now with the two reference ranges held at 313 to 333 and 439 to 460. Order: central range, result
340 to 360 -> -0.203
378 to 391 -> 0.098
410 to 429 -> 0.028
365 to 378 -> -0.168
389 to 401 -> 0.023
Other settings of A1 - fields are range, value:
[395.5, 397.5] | 1.12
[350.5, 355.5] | 1.07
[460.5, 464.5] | 1.45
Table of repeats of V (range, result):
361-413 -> 1.11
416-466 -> 1.41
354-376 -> 1.21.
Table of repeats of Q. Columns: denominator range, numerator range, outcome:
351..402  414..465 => 1.24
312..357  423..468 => 1.60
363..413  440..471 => 1.33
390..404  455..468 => 1.33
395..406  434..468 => 1.33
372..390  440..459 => 1.37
